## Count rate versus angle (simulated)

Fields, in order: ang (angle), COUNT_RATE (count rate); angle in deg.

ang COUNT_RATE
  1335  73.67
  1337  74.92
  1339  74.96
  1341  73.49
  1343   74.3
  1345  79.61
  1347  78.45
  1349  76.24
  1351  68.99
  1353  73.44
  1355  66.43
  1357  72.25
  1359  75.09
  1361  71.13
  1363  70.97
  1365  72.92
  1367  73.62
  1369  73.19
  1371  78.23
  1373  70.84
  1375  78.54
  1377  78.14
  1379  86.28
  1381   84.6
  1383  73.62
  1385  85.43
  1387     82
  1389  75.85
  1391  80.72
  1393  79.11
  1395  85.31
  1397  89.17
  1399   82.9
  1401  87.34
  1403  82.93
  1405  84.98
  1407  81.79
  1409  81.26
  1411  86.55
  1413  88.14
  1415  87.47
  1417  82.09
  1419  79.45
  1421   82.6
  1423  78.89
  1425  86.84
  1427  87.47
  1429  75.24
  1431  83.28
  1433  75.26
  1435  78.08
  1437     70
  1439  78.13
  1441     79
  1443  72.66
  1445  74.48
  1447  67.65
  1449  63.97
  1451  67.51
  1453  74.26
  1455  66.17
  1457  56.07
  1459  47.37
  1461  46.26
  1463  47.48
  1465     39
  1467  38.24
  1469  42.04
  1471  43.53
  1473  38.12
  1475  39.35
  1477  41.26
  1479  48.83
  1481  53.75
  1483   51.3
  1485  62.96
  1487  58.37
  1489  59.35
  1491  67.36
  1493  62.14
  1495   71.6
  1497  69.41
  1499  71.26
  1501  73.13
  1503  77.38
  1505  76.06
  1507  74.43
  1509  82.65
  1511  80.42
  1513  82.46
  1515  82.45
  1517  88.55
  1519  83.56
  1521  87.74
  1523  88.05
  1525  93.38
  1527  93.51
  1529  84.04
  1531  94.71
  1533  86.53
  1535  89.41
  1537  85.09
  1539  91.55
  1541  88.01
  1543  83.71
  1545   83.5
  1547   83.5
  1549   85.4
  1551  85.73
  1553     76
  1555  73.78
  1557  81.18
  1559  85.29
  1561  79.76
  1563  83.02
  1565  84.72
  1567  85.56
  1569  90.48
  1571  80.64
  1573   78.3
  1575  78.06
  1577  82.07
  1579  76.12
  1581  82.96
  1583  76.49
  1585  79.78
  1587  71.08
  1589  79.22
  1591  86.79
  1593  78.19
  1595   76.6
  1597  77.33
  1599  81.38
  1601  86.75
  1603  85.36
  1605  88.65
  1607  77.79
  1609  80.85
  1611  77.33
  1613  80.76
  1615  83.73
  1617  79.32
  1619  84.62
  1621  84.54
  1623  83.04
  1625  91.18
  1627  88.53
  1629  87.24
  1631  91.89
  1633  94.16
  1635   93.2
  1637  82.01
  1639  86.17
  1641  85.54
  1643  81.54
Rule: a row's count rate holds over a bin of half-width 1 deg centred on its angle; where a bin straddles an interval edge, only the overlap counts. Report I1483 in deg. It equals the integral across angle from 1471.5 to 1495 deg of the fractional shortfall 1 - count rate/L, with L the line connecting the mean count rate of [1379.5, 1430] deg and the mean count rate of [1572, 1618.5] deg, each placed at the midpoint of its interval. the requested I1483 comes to 8.1 deg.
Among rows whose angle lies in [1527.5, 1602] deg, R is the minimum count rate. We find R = 71.08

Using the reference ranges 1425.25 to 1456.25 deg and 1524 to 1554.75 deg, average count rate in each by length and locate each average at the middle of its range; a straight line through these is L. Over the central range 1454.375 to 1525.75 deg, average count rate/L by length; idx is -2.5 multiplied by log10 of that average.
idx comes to 0.264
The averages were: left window 74.4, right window 86.6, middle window 63.5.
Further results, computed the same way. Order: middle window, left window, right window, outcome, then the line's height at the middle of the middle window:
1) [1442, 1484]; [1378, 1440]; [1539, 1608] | 0.47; 81.9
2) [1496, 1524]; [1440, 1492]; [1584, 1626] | -0.24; 63.9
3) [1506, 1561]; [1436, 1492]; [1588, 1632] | -0.22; 69.5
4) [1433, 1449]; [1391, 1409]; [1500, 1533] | 0.14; 83.9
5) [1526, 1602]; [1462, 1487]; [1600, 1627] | -0.19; 70.2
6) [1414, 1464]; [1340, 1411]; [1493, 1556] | 0.11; 80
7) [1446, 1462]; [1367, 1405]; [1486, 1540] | 0.29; 80.2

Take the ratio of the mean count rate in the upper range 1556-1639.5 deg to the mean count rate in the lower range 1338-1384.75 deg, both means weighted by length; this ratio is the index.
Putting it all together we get 1.10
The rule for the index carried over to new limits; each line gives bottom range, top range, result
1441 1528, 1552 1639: 1.26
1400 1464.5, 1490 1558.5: 1.09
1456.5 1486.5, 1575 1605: 1.73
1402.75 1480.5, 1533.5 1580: 1.23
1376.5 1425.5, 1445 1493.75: 0.65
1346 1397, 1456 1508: 0.73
